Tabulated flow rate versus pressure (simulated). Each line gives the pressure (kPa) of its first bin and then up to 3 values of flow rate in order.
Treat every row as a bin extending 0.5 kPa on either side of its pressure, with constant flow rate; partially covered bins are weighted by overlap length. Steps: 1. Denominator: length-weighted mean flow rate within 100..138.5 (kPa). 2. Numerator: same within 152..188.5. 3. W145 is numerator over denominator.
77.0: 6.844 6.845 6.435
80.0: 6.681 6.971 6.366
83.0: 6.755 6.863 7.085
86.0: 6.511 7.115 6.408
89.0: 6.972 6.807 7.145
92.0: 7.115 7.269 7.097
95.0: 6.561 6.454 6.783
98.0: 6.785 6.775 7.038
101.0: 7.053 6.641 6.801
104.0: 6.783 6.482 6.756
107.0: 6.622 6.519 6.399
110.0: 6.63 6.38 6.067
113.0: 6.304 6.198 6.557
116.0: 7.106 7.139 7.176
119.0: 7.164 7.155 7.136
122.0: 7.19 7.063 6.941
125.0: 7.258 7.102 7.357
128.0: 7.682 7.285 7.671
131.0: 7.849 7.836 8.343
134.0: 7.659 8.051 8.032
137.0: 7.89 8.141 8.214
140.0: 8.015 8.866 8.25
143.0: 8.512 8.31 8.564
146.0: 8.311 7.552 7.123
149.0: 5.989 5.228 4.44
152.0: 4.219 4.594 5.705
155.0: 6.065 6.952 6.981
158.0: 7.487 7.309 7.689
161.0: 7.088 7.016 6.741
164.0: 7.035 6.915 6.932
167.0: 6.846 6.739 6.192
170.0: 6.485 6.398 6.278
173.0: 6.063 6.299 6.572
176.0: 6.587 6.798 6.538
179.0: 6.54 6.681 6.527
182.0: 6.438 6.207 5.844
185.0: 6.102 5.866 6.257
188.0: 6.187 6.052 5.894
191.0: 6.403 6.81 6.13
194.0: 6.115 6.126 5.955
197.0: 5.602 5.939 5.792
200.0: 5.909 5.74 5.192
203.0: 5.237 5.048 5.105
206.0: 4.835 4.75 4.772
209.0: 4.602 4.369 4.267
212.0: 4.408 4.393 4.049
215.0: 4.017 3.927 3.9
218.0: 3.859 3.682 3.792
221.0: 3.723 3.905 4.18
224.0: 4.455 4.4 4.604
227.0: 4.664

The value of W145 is 0.91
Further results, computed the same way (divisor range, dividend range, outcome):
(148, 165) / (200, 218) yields 0.73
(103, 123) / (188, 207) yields 0.85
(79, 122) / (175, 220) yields 0.81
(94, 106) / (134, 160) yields 1.06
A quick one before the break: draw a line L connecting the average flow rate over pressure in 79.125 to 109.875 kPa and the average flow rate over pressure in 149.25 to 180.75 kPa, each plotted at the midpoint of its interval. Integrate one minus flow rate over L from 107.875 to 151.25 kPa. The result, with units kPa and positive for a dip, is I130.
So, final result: -4.6 kPa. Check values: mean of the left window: 6.78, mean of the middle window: 7.31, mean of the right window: 6.43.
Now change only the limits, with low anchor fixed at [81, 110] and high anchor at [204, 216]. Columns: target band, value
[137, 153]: -3.9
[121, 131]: -1.8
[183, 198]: -3.7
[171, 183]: -3.0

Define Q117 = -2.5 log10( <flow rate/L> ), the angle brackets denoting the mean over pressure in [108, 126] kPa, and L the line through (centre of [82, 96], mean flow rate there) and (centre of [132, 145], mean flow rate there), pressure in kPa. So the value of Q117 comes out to 0.12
